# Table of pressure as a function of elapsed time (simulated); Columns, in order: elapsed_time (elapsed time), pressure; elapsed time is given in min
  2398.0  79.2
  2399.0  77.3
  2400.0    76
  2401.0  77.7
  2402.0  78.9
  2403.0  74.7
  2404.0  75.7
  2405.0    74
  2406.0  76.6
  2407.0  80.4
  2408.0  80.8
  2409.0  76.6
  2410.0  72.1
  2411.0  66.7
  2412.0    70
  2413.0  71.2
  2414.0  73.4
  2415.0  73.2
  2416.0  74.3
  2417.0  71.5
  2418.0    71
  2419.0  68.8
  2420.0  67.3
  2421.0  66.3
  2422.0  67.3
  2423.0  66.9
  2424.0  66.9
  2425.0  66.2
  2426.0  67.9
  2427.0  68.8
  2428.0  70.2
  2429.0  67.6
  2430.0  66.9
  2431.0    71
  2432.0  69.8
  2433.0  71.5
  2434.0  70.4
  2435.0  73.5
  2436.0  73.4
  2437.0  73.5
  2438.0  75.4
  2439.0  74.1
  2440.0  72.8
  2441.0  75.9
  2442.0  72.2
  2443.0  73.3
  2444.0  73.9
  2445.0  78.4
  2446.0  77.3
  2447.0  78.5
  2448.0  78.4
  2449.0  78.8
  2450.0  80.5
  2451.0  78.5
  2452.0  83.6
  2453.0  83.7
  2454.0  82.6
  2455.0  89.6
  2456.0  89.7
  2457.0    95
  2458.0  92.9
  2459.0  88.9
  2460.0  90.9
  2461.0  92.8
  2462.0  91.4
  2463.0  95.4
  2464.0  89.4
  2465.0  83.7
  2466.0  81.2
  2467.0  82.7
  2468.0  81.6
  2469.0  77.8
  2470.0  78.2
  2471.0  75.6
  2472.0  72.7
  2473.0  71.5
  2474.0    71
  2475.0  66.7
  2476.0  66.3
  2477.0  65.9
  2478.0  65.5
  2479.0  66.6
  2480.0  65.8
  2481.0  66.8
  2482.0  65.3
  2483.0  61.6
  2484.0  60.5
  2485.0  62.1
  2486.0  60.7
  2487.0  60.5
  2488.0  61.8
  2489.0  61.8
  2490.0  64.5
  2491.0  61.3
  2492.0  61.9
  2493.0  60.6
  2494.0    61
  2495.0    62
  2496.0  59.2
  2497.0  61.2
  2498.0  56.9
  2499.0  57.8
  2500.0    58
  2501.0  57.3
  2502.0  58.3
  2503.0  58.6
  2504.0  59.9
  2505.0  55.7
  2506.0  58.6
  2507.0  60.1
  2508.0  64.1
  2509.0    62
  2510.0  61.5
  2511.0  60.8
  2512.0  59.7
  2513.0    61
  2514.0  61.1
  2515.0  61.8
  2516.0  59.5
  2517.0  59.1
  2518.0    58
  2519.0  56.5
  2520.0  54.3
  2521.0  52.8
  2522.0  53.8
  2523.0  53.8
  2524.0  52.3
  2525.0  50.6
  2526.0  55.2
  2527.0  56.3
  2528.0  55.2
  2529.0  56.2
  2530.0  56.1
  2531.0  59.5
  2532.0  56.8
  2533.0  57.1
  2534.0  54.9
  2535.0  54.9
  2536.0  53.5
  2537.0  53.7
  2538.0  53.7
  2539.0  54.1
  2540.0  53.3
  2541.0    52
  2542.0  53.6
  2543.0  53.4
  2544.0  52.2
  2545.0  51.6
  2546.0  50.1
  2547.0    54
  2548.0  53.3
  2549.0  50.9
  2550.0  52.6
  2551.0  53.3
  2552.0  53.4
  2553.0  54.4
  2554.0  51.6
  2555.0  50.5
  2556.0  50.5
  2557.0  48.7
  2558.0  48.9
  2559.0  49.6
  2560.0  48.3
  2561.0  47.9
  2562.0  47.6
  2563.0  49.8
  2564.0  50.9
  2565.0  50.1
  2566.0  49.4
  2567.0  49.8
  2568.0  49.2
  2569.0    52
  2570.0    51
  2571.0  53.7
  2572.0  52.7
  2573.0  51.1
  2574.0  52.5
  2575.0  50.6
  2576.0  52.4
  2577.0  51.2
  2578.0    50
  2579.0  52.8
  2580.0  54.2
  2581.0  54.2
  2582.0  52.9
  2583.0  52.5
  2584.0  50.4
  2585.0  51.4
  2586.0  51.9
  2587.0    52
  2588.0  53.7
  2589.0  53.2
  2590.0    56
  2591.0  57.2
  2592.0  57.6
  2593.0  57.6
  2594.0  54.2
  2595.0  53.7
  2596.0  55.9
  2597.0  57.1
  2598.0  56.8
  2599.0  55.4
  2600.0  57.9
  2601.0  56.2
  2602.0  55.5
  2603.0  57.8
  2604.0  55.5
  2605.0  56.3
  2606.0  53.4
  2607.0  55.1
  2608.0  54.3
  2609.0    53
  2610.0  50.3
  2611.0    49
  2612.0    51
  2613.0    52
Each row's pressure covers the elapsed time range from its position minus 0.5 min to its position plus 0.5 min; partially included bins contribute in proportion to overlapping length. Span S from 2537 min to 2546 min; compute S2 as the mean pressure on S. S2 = 52.9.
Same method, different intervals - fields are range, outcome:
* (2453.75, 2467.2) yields 89.3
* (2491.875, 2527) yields 58.4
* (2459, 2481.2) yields 77.7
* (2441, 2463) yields 83.5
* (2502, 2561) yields 55.1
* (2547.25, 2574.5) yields 50.9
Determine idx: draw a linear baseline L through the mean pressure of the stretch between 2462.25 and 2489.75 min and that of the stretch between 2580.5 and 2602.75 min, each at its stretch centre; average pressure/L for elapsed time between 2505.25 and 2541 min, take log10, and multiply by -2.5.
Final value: 0.14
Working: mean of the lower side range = 71.2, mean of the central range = 56.8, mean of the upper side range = 54.7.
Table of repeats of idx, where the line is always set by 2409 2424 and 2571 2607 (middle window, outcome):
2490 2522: 0.04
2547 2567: 0.13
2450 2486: -0.19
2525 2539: 0.08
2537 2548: 0.11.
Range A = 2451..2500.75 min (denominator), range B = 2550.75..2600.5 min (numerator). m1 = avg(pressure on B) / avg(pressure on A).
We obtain 0.7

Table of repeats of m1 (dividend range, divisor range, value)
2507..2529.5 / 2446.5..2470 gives 0.67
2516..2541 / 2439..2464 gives 0.66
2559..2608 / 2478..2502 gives 0.86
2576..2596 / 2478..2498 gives 0.86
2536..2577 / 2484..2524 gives 0.87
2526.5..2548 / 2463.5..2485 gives 0.76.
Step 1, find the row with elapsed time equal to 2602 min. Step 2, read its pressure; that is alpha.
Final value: 55.5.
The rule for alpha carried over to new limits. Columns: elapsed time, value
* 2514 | 61.1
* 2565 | 50.1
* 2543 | 53.4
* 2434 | 70.4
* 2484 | 60.5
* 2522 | 53.8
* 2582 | 52.9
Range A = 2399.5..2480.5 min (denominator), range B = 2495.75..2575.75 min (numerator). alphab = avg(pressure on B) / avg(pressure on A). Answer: 0.72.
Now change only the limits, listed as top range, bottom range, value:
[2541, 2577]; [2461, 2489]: 0.71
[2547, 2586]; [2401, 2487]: 0.69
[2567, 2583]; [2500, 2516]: 0.87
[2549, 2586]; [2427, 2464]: 0.65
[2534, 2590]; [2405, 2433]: 0.73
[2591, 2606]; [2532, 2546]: 1.05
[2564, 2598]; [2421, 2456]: 0.71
